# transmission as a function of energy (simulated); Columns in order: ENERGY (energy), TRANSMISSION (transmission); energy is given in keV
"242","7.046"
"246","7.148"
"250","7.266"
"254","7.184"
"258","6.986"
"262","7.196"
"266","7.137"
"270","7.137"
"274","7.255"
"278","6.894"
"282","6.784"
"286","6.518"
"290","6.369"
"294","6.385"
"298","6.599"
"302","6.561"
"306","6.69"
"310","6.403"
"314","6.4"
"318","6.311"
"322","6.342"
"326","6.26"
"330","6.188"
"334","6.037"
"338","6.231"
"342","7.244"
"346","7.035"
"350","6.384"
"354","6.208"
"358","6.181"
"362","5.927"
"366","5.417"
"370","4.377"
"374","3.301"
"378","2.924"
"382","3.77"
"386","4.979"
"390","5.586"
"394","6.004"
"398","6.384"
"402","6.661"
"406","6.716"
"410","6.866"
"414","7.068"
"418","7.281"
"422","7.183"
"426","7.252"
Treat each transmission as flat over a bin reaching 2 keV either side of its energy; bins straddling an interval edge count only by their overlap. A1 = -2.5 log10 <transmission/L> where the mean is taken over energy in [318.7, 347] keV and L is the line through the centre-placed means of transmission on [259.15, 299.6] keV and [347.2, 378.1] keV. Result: -0.11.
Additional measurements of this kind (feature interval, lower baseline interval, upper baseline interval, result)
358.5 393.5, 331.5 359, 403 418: 0.390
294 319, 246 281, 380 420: 0.052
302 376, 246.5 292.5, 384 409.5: 0.076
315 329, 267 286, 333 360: 0.060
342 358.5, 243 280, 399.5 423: 0.071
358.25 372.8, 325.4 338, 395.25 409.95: 0.210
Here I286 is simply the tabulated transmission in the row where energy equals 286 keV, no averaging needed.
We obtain 6.518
